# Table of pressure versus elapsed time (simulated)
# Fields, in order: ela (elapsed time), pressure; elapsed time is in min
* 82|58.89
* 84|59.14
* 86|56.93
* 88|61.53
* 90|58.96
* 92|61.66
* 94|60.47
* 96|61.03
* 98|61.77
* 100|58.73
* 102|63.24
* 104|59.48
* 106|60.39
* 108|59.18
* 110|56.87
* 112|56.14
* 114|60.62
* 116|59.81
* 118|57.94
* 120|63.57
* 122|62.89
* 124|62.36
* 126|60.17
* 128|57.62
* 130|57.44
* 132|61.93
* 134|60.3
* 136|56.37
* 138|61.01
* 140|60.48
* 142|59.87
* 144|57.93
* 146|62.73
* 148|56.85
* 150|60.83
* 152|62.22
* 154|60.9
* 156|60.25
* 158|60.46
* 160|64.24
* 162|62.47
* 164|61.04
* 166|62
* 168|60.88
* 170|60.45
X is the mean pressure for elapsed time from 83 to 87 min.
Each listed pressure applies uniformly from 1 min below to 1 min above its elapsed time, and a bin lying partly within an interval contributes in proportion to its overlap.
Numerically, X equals 58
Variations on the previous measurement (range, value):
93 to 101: 60.5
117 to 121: 60.8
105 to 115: 58.6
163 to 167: 61.5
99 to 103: 61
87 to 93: 60.7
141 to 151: 59.6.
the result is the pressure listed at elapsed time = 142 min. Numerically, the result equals 59.87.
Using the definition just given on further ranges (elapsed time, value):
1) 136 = 56.37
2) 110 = 56.87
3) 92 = 61.66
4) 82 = 58.89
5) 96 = 61.03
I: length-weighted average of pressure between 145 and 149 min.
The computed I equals 59.8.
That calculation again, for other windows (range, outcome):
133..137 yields 58.3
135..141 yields 59.3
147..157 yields 60.2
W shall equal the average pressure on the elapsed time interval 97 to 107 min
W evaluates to 60.7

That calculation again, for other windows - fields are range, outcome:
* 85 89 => 59.2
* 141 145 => 58.9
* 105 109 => 59.8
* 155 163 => 61.9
